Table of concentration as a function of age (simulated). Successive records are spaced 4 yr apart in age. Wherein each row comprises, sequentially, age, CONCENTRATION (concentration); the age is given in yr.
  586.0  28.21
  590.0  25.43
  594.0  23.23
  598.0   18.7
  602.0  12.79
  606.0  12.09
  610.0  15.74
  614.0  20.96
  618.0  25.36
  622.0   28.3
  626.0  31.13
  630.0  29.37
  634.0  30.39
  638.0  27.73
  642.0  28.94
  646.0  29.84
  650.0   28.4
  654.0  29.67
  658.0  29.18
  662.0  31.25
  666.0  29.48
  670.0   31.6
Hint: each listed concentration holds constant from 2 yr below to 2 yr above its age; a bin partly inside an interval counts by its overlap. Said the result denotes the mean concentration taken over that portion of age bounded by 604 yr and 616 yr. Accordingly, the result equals 16.3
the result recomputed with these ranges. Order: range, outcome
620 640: 29.4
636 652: 28.7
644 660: 29.3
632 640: 29.1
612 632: 27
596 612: 14.8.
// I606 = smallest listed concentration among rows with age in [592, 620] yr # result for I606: 12.09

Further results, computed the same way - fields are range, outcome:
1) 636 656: 27.73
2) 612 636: 20.96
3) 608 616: 15.74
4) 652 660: 29.18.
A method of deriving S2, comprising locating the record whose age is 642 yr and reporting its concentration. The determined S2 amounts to 28.94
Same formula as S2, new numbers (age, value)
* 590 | 25.43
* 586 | 28.21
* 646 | 29.84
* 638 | 27.73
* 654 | 29.67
